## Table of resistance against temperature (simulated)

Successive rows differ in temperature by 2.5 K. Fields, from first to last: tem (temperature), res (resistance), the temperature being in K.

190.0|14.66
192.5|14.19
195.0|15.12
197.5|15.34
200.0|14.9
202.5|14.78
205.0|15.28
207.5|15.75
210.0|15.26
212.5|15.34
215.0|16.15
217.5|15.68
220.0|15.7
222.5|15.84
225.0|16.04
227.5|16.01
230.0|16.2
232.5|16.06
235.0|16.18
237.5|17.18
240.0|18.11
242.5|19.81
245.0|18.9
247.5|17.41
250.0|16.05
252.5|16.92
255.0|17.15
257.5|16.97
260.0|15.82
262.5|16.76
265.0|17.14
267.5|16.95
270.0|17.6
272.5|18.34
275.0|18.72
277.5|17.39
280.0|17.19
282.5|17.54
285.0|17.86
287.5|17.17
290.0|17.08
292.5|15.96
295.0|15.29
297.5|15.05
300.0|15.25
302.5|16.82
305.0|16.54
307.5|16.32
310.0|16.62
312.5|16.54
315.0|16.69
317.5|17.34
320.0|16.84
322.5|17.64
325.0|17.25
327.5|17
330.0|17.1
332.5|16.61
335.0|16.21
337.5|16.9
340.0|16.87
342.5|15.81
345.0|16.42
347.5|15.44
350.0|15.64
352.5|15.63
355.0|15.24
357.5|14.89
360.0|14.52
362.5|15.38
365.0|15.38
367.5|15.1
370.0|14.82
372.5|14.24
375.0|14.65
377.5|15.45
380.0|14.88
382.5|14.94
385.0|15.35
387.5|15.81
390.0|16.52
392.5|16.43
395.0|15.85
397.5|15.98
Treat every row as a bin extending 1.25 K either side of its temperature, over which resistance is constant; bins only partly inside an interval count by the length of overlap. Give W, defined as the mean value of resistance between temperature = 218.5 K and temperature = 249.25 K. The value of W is 16.9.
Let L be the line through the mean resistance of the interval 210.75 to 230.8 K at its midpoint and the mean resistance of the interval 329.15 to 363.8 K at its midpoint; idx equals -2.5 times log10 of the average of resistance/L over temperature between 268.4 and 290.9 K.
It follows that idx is -0.116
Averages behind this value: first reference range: 15.8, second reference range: 15.9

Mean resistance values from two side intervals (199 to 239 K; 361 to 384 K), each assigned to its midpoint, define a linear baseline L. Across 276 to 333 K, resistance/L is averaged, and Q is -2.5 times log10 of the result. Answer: -0.10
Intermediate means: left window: 15.8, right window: 15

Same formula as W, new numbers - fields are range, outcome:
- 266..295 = 17.3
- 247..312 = 16.8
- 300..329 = 16.8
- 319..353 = 16.5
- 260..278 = 17.4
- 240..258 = 17.7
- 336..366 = 15.7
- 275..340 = 16.8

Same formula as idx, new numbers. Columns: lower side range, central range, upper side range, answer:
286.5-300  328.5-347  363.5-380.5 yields -0.08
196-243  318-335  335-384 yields -0.10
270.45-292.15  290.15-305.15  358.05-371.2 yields 0.08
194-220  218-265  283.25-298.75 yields -0.07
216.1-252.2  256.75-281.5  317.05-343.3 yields -0.03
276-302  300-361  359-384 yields -0.04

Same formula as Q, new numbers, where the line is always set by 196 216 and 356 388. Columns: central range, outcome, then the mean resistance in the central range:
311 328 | -0.13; 17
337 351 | -0.08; 16.2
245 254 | -0.12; 17.1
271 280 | -0.18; 18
